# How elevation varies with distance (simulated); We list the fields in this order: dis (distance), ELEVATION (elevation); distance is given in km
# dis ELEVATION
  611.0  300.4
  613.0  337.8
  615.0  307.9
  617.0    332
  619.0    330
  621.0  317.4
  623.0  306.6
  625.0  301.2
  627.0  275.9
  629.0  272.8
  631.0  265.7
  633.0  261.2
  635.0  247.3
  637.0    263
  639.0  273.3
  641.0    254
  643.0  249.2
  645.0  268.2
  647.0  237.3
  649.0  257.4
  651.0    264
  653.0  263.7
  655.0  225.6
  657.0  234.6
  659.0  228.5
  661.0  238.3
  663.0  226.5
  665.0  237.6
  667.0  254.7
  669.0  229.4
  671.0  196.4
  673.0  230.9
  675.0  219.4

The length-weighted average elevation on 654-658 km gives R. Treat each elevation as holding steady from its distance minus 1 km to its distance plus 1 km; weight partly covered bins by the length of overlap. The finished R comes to 230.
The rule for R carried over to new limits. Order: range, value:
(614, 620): 323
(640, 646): 257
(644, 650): 254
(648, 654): 262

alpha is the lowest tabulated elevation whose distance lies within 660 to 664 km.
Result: 226.5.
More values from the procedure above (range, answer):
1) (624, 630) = 272.8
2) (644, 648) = 237.3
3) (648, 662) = 225.6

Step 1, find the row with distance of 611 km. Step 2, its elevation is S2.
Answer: 300.4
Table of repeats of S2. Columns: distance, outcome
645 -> 268.2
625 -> 301.2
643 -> 249.2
